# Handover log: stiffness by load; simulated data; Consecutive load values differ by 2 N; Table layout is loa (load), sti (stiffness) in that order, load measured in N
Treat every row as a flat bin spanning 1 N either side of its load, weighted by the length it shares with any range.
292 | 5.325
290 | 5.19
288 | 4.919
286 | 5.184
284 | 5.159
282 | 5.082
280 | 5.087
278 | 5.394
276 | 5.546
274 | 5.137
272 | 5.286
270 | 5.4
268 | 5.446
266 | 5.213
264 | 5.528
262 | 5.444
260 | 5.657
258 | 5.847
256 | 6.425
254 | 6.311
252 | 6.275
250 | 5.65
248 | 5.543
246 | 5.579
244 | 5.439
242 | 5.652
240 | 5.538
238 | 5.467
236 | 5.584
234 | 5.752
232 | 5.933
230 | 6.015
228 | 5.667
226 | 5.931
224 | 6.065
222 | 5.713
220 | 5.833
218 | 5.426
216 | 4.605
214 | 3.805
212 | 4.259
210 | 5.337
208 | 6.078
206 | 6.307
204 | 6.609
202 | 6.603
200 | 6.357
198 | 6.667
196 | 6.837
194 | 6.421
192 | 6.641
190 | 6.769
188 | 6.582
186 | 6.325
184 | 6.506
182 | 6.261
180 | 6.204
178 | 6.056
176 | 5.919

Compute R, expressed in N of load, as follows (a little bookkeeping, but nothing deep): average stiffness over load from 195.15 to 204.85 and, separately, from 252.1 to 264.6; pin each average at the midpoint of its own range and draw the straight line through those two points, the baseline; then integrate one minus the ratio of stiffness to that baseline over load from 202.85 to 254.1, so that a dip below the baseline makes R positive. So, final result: 5.2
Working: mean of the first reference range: 6.61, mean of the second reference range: 5.91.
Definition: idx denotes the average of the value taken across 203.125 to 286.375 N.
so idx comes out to 5.55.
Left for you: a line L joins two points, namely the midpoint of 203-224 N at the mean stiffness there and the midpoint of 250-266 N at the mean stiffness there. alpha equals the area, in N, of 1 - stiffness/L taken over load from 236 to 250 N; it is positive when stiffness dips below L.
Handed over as 0.4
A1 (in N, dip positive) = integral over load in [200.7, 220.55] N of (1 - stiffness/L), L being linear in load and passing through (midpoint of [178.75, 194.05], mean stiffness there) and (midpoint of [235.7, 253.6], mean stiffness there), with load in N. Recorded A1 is 2.08 N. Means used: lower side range 6.46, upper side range 5.66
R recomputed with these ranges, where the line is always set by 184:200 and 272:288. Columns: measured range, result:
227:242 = 0.5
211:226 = 2.4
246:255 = -0.4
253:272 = -0.6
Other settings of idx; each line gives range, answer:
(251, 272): 5.73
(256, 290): 5.36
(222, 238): 5.82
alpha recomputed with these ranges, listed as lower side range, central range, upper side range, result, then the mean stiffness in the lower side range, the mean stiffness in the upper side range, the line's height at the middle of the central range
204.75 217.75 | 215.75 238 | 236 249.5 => -1.6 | 5.12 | 5.54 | 5.33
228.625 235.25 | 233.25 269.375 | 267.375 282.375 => -0.4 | 5.87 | 5.3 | 5.62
